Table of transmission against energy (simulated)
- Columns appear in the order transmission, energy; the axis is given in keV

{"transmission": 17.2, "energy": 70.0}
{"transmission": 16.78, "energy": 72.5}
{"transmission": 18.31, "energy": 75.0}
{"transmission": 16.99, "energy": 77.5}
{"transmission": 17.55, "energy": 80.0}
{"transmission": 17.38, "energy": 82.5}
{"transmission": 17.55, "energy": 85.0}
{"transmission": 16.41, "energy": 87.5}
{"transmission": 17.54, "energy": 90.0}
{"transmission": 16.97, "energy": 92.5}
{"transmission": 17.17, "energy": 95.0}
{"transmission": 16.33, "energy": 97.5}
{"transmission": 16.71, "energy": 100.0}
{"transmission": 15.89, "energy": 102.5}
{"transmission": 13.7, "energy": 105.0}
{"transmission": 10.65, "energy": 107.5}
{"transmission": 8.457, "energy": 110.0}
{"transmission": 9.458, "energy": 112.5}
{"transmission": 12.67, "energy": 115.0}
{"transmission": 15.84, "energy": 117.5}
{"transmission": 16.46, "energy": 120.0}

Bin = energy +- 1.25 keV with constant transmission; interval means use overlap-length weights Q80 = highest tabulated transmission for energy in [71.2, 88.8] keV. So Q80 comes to 18.31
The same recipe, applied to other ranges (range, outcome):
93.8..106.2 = 17.17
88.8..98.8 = 17.54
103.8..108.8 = 13.7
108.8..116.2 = 12.67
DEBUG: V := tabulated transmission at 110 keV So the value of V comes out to 8.457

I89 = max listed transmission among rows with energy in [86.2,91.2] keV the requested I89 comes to 17.54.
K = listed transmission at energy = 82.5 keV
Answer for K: 17.38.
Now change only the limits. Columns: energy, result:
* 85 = 17.55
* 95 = 17.17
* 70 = 17.2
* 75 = 18.31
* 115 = 12.67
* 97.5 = 16.33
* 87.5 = 16.41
